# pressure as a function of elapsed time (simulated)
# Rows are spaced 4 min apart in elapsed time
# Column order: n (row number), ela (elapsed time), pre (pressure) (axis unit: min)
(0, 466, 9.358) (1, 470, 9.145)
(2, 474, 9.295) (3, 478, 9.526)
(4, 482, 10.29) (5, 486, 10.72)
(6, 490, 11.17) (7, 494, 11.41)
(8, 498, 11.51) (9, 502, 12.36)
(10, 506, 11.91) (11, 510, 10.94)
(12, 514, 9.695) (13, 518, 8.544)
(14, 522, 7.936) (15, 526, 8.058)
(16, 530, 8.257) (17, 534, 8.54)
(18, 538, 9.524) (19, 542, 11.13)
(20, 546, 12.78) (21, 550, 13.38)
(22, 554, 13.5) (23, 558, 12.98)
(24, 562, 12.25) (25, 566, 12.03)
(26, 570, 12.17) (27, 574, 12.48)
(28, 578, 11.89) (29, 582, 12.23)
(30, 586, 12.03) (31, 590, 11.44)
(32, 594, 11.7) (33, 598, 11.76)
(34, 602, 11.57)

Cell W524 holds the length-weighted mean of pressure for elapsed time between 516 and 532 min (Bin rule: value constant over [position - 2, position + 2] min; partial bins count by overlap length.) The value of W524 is 8.2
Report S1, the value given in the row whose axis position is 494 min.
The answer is 11.41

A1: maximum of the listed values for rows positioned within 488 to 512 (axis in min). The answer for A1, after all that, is 12.36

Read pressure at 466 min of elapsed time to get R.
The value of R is 9.358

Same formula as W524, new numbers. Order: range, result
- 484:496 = 11.1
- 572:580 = 12.2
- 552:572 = 12.6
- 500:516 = 11.2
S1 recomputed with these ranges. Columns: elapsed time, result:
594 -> 11.7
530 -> 8.257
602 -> 11.57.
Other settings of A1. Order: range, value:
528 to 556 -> 13.5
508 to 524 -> 10.94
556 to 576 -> 12.98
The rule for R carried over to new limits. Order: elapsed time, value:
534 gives 8.54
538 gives 9.524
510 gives 10.94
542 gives 11.13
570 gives 12.17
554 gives 13.5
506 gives 11.91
